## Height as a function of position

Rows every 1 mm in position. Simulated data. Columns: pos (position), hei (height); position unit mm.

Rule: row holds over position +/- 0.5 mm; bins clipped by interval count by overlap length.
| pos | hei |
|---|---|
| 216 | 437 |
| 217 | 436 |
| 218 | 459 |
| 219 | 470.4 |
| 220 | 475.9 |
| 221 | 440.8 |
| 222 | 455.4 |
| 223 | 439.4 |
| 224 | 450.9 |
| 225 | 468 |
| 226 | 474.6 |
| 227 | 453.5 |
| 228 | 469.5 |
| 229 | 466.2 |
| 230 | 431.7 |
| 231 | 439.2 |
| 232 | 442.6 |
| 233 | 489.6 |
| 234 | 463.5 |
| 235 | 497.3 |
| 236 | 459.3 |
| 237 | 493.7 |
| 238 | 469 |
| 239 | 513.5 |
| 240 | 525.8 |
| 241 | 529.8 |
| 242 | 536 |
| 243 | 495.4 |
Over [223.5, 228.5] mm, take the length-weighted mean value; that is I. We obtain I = 463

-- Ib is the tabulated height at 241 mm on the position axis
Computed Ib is 529.8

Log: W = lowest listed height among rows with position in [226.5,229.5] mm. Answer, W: 453.5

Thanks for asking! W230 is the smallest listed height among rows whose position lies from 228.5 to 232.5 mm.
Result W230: 431.7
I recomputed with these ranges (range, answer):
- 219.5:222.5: 457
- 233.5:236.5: 473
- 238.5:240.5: 520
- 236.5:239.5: 492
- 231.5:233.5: 466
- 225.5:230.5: 459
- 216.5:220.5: 460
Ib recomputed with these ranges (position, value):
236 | 459.3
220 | 475.9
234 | 463.5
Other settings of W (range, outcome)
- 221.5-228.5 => 439.4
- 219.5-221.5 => 440.8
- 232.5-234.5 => 463.5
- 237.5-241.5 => 469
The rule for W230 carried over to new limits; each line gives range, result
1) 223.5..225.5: 450.9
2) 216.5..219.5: 436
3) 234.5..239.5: 459.3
